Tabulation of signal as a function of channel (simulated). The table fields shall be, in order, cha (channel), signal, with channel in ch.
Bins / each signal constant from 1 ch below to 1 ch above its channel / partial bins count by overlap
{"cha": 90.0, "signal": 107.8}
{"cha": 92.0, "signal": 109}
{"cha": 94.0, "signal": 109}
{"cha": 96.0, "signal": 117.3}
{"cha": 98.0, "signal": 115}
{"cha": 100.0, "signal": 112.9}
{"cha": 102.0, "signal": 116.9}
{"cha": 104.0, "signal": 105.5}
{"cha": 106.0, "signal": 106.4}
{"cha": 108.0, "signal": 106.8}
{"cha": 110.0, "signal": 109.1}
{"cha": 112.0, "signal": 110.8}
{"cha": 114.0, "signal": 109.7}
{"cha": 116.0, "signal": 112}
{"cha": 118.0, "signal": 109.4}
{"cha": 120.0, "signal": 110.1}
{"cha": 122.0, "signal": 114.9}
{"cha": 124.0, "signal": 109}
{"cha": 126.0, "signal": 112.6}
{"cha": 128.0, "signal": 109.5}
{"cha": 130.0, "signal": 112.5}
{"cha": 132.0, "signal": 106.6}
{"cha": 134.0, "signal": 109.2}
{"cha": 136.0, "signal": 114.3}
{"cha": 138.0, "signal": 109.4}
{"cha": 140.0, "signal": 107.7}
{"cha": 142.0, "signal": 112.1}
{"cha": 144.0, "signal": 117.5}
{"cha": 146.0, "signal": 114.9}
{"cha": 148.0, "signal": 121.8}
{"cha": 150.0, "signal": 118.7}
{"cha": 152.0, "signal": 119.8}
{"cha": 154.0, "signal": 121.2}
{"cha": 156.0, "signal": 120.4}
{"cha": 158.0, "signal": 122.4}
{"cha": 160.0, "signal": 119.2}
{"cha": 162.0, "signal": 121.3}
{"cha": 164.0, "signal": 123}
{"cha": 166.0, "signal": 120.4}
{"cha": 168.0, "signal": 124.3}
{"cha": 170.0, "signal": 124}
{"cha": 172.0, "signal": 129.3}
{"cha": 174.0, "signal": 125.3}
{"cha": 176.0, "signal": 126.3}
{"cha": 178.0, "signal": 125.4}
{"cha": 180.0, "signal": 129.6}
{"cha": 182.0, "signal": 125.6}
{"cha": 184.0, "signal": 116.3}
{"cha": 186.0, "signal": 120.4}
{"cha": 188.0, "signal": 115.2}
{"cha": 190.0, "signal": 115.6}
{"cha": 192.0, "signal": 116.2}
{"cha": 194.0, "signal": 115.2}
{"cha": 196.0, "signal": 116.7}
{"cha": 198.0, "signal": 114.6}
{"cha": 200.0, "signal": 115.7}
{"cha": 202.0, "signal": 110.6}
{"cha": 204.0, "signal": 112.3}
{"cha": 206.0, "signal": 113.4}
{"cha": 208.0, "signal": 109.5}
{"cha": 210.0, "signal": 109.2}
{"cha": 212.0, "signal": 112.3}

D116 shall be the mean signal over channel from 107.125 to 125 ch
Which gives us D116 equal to 110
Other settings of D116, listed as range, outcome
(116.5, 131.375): 111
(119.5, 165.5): 115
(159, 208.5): 120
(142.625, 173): 121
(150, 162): 120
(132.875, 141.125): 110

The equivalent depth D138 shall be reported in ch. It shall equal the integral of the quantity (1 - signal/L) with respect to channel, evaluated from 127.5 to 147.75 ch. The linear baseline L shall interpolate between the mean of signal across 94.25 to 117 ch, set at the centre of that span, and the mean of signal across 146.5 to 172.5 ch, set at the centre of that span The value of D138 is 1.0 ch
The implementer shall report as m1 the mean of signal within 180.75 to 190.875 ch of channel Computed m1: 119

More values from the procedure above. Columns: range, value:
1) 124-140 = 110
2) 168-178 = 126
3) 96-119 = 111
